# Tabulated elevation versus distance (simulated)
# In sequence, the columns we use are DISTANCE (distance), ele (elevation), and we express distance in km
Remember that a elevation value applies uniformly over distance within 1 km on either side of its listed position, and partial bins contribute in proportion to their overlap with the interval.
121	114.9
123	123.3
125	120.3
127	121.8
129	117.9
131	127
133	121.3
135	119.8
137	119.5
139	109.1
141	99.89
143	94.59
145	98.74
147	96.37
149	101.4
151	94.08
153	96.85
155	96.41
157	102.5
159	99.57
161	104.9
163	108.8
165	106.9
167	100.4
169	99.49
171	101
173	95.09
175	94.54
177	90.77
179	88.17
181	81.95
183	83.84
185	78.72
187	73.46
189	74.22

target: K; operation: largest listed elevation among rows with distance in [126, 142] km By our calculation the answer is 127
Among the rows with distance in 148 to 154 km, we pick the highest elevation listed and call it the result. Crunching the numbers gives 101.4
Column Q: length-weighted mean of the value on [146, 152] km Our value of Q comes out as 97.3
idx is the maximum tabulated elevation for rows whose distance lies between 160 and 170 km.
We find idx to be 108.8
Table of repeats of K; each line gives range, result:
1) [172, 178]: 95.09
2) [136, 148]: 119.5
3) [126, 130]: 121.8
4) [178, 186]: 88.17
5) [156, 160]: 102.5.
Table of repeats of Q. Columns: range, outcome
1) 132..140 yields 117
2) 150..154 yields 95.5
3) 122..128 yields 122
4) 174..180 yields 91.2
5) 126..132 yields 122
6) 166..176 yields 98.1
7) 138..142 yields 104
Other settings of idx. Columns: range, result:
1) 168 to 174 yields 101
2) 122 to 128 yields 123.3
